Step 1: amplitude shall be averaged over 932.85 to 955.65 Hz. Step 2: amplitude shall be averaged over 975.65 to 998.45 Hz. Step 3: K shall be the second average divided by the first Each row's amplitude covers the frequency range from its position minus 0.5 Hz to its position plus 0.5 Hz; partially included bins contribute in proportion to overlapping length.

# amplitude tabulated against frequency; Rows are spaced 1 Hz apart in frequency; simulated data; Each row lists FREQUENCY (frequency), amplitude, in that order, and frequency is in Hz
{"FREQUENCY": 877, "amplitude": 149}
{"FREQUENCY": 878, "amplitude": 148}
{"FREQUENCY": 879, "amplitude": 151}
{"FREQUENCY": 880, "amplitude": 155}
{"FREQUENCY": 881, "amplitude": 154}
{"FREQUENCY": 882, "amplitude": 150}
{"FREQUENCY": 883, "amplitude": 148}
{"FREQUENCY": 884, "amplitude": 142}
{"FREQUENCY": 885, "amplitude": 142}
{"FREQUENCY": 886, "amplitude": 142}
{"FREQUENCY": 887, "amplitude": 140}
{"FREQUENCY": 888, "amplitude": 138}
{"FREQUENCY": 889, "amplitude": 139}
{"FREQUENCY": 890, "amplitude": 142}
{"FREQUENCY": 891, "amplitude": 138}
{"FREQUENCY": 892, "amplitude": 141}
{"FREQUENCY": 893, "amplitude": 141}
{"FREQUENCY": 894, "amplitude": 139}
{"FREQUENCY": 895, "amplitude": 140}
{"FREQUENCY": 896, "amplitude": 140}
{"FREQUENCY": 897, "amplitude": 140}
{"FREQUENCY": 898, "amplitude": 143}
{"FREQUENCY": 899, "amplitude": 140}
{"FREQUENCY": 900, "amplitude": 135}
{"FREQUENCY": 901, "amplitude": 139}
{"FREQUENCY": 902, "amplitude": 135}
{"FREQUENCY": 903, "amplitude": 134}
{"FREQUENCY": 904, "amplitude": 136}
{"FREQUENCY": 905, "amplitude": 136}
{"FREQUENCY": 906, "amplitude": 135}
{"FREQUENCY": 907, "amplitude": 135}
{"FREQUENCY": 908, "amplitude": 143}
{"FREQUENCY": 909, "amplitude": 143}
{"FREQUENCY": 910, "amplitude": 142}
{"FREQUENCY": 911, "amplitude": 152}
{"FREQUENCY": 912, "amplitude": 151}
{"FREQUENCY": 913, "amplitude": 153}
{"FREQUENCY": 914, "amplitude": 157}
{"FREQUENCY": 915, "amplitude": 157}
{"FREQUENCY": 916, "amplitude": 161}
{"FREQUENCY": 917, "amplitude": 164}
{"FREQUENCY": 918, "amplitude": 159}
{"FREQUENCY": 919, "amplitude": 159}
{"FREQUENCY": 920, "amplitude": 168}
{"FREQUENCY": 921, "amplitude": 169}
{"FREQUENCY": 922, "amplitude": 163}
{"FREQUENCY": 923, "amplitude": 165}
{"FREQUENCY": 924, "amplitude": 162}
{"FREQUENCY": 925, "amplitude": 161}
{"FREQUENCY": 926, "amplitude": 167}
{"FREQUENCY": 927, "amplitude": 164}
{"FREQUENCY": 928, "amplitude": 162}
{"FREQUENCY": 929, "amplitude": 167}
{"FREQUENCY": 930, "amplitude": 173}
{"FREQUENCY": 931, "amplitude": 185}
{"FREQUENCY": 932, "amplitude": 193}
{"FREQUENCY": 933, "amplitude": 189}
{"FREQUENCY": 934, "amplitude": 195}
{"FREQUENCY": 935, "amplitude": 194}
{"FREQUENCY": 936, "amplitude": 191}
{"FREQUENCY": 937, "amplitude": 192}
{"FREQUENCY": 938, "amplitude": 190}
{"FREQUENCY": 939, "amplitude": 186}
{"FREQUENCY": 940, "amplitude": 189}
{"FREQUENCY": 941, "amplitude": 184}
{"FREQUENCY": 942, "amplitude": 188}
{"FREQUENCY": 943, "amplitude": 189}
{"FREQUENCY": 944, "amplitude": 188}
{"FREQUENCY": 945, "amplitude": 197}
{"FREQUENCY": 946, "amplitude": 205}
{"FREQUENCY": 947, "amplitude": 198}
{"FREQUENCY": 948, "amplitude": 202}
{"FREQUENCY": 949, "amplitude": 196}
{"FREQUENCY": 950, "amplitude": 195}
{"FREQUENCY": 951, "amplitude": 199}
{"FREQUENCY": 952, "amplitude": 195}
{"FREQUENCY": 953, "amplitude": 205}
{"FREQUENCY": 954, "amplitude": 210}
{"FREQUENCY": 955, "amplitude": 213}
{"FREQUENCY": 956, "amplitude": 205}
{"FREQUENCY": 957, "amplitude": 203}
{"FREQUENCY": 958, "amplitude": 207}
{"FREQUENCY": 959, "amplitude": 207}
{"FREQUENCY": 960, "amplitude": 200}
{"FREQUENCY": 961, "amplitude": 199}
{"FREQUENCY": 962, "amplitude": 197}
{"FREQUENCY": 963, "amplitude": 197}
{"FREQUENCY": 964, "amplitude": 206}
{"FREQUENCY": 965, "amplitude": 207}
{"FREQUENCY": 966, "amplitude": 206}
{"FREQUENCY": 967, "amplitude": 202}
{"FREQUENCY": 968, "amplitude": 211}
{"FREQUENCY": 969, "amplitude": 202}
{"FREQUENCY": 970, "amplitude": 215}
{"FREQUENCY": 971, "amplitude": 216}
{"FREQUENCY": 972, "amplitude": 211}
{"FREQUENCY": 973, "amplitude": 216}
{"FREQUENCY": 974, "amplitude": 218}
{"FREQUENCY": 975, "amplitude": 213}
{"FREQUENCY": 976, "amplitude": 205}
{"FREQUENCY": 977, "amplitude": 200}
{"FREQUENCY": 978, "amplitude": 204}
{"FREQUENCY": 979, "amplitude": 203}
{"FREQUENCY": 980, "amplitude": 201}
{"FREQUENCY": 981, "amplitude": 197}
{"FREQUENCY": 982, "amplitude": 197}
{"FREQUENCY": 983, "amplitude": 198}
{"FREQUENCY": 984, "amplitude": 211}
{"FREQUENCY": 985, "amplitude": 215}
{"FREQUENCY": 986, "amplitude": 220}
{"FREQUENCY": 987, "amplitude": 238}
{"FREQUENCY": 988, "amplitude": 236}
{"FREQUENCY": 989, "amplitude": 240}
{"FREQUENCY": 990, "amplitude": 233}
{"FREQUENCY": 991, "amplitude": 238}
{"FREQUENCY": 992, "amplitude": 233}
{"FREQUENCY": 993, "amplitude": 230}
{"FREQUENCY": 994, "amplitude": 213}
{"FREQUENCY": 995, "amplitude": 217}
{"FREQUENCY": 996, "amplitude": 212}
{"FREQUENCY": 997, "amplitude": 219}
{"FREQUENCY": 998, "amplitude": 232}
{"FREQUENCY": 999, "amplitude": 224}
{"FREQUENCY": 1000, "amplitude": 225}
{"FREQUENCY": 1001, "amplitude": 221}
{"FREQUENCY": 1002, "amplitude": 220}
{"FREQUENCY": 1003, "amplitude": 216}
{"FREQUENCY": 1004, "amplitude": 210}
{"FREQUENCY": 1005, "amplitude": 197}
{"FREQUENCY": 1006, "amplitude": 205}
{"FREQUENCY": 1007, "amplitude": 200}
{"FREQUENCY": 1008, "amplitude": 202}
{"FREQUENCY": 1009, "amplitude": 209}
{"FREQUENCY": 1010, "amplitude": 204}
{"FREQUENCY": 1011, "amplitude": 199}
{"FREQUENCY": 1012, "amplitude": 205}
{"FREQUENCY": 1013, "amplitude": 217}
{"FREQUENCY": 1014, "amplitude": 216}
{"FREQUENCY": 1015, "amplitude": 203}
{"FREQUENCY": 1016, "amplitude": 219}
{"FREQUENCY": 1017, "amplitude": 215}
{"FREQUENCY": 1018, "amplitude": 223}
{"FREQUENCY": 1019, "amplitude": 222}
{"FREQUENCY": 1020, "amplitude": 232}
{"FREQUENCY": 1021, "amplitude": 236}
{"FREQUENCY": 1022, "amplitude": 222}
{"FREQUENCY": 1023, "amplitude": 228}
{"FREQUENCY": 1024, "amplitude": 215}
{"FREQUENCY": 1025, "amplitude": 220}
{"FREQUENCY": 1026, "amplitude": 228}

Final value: 1.11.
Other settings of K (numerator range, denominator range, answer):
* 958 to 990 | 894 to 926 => 1.41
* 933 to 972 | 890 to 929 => 1.34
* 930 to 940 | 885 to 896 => 1.35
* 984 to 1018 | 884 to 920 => 1.51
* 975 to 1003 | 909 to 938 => 1.29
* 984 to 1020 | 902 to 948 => 1.29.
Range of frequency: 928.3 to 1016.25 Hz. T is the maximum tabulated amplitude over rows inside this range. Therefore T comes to 240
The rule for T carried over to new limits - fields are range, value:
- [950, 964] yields 213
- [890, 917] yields 164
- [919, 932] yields 193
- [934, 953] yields 205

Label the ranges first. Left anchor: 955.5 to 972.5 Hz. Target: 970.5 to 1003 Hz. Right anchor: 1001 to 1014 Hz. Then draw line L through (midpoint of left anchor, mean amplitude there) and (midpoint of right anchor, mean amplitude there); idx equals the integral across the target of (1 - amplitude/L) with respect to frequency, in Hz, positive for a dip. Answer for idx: -1.7 Hz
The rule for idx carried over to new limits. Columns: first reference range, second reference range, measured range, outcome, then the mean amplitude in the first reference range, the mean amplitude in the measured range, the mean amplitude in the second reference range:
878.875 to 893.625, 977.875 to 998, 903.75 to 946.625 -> 1.0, 144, 169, 218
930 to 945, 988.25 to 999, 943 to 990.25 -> 0.4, 189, 207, 227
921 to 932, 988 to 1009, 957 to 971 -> -0.7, 168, 205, 220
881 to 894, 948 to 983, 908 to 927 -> 0.9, 142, 158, 205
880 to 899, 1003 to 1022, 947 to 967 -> -2.4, 142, 202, 212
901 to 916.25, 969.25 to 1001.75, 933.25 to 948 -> -1.5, 144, 192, 217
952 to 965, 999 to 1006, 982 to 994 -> -0.8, 204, 225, 215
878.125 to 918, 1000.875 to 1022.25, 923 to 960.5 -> -4.2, 144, 190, 213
